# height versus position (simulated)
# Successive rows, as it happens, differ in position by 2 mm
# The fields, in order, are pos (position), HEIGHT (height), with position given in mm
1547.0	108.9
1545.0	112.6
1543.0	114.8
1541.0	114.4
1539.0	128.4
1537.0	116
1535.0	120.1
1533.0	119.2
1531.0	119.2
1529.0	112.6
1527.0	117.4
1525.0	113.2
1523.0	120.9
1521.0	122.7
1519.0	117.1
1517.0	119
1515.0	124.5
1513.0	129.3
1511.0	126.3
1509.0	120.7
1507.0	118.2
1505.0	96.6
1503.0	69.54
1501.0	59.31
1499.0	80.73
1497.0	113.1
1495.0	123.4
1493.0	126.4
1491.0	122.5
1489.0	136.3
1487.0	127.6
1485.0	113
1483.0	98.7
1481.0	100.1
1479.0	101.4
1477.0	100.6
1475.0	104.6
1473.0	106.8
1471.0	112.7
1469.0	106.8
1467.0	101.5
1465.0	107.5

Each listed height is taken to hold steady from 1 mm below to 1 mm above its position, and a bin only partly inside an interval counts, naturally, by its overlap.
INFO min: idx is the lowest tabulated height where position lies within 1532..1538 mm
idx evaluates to 116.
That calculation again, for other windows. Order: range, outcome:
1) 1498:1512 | 59.31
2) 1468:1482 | 100.1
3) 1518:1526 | 113.2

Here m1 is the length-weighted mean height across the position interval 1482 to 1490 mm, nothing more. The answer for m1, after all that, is 119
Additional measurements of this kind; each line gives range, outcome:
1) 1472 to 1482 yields 103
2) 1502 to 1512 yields 106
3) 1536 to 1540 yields 122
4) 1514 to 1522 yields 121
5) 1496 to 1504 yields 80.7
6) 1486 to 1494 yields 128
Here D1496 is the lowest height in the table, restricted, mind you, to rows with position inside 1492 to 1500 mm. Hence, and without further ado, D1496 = 80.73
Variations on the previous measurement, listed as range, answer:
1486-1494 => 122.5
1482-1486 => 98.7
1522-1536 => 112.6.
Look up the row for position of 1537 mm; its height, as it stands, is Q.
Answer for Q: 116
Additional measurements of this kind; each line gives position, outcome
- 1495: 123.4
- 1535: 120.1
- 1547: 108.9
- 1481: 100.1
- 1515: 124.5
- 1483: 98.7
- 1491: 122.5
